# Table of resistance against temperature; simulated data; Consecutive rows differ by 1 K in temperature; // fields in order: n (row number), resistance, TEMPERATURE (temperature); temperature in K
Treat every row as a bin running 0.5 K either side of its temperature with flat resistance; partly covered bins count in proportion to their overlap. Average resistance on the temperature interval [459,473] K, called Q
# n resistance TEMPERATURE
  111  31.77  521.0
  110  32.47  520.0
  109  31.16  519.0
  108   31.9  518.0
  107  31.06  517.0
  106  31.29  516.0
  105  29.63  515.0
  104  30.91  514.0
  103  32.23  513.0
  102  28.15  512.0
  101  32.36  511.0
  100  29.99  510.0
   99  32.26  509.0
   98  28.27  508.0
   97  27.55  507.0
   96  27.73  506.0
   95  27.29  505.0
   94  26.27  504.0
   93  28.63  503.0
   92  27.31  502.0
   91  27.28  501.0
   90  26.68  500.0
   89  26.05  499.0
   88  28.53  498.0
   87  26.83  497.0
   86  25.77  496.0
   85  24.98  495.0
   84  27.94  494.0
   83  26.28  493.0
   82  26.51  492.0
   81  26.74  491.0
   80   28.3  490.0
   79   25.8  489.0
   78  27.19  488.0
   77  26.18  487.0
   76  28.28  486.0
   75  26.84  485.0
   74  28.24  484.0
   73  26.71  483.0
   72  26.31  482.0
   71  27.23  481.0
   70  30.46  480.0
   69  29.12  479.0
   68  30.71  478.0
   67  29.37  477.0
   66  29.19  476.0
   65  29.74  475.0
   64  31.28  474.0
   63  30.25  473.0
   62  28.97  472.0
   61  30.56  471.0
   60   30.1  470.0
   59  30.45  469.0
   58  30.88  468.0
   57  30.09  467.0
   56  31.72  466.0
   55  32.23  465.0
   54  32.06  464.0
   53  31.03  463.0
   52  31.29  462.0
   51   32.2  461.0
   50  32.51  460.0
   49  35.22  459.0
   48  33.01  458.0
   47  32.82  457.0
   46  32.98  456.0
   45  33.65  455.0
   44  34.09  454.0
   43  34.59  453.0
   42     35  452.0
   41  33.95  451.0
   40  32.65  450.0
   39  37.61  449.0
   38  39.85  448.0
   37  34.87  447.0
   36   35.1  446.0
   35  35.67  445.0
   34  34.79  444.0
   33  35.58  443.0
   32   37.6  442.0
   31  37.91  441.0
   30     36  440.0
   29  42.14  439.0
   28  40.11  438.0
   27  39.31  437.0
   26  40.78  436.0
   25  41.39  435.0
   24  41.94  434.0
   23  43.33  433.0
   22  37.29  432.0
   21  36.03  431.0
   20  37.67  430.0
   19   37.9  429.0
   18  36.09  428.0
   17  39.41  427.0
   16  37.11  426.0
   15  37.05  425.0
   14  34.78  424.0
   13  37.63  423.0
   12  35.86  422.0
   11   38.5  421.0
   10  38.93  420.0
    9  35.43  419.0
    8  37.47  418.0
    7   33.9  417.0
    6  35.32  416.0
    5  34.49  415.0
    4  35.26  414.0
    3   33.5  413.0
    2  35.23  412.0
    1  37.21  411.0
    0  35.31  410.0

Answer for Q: 31.2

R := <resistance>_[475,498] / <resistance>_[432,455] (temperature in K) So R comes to 0.74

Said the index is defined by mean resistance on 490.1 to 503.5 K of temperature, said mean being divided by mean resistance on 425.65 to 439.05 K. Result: 0.69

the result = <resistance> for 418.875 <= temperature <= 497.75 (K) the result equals 33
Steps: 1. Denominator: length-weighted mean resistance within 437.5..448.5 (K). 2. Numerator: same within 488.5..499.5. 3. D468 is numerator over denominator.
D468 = 0.7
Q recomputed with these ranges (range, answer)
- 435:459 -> 36.2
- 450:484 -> 31.2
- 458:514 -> 29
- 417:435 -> 37.8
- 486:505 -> 26.9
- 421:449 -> 37.9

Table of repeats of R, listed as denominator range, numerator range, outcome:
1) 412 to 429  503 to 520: 0.82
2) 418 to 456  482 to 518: 0.76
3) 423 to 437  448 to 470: 0.86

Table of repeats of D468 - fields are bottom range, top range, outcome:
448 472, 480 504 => 0.83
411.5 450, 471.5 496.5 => 0.75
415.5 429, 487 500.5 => 0.73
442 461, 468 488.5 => 0.83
